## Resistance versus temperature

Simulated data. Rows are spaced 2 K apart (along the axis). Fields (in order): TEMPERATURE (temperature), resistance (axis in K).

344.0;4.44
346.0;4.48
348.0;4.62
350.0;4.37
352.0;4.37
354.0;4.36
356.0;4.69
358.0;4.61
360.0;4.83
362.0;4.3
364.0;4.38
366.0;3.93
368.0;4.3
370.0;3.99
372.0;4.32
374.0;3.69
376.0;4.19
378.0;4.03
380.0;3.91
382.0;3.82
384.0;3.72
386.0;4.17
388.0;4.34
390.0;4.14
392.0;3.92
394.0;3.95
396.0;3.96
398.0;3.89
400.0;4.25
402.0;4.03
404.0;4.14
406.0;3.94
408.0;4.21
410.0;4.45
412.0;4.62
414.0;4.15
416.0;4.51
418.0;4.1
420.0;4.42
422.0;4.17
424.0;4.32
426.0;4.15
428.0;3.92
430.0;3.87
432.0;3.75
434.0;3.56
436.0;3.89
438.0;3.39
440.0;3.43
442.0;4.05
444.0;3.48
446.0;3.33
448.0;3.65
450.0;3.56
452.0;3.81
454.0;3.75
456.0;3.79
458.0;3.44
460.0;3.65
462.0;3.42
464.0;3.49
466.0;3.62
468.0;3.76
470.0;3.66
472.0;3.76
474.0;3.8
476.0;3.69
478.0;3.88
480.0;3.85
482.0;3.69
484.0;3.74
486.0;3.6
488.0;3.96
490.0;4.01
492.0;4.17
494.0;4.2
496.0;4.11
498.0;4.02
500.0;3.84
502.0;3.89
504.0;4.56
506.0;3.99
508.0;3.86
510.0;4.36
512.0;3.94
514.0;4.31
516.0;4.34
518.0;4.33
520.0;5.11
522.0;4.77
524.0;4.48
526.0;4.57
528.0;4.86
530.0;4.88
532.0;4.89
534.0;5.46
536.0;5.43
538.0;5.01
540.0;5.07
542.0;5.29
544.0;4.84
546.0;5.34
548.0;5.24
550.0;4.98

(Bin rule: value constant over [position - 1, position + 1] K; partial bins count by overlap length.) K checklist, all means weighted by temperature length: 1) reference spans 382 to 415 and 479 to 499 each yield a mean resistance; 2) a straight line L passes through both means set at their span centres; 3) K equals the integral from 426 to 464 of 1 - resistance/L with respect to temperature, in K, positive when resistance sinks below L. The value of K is 3.4 K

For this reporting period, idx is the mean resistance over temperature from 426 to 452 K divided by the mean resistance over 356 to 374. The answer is 0.9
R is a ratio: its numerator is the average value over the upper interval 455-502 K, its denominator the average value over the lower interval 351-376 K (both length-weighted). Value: 0.88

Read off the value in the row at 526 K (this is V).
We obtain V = 4.57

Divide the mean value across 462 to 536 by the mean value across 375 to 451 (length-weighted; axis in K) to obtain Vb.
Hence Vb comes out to 1.04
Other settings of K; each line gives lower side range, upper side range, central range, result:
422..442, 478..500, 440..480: 2.28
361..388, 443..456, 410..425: -2.08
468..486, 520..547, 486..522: 1.38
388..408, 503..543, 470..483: 1.97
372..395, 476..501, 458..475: 1.29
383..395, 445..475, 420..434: -0.74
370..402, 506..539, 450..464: 2.31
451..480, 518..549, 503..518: 1.15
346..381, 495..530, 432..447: 2.47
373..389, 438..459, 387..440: -3.59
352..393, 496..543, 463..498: 5.00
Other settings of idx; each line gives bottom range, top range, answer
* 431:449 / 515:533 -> 1.30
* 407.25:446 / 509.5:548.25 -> 1.20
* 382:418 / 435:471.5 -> 0.88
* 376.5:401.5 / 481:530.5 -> 1.05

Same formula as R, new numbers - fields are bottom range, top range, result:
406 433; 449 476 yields 0.87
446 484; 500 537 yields 1.24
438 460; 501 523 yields 1.19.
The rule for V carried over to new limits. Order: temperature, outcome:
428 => 3.92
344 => 4.44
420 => 4.42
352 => 4.37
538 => 5.01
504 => 4.56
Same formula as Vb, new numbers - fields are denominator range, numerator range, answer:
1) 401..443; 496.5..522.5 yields 1.05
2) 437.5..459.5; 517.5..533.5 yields 1.32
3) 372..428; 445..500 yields 0.91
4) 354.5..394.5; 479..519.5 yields 0.97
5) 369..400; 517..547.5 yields 1.24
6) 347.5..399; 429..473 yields 0.87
